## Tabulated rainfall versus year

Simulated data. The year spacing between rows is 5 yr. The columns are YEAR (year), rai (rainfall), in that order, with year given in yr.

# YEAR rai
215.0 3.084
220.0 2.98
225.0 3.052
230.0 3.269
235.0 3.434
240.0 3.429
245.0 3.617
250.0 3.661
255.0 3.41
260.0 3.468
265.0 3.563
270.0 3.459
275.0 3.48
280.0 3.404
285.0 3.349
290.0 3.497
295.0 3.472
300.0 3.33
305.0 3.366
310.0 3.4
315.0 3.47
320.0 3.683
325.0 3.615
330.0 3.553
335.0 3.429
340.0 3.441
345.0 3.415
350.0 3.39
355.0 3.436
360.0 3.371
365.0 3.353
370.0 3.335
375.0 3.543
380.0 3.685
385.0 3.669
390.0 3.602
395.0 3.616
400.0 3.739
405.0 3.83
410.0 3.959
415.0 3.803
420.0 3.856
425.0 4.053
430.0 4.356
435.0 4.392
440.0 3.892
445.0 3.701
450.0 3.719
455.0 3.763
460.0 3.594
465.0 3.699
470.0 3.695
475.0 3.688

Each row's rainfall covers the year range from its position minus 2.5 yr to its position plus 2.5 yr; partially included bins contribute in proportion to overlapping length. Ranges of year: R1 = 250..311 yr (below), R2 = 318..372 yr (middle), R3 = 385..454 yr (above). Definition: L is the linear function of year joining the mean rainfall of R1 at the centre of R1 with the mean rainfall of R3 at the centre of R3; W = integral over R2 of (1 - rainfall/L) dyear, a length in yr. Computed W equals 2.76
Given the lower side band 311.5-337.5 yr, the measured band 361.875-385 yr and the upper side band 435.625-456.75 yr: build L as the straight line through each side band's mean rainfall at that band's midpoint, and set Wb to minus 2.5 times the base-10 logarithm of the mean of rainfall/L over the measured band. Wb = 0.05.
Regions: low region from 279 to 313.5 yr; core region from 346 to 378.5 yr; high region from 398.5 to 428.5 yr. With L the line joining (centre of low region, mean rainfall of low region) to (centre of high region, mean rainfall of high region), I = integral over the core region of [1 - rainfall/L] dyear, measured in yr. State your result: 2.3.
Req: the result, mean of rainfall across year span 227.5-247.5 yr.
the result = 3.44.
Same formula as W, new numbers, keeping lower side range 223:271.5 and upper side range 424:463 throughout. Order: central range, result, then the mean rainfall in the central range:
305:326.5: 0.55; 3.52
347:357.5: 0.81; 3.41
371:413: 1.17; 3.69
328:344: 0.85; 3.47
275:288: 0.45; 3.4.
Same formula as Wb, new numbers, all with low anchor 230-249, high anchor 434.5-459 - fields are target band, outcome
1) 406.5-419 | -0.03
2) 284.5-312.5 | 0.05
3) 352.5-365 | 0.09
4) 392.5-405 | 0.01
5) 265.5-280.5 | 0.02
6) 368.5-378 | 0.07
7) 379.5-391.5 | 0.02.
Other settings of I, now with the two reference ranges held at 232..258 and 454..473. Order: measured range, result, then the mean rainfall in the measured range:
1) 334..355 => 1.0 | 3.42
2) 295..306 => 0.5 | 3.37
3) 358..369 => 0.7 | 3.36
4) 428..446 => -2.2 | 4.11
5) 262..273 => 0.0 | 3.51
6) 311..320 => 0.1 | 3.52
